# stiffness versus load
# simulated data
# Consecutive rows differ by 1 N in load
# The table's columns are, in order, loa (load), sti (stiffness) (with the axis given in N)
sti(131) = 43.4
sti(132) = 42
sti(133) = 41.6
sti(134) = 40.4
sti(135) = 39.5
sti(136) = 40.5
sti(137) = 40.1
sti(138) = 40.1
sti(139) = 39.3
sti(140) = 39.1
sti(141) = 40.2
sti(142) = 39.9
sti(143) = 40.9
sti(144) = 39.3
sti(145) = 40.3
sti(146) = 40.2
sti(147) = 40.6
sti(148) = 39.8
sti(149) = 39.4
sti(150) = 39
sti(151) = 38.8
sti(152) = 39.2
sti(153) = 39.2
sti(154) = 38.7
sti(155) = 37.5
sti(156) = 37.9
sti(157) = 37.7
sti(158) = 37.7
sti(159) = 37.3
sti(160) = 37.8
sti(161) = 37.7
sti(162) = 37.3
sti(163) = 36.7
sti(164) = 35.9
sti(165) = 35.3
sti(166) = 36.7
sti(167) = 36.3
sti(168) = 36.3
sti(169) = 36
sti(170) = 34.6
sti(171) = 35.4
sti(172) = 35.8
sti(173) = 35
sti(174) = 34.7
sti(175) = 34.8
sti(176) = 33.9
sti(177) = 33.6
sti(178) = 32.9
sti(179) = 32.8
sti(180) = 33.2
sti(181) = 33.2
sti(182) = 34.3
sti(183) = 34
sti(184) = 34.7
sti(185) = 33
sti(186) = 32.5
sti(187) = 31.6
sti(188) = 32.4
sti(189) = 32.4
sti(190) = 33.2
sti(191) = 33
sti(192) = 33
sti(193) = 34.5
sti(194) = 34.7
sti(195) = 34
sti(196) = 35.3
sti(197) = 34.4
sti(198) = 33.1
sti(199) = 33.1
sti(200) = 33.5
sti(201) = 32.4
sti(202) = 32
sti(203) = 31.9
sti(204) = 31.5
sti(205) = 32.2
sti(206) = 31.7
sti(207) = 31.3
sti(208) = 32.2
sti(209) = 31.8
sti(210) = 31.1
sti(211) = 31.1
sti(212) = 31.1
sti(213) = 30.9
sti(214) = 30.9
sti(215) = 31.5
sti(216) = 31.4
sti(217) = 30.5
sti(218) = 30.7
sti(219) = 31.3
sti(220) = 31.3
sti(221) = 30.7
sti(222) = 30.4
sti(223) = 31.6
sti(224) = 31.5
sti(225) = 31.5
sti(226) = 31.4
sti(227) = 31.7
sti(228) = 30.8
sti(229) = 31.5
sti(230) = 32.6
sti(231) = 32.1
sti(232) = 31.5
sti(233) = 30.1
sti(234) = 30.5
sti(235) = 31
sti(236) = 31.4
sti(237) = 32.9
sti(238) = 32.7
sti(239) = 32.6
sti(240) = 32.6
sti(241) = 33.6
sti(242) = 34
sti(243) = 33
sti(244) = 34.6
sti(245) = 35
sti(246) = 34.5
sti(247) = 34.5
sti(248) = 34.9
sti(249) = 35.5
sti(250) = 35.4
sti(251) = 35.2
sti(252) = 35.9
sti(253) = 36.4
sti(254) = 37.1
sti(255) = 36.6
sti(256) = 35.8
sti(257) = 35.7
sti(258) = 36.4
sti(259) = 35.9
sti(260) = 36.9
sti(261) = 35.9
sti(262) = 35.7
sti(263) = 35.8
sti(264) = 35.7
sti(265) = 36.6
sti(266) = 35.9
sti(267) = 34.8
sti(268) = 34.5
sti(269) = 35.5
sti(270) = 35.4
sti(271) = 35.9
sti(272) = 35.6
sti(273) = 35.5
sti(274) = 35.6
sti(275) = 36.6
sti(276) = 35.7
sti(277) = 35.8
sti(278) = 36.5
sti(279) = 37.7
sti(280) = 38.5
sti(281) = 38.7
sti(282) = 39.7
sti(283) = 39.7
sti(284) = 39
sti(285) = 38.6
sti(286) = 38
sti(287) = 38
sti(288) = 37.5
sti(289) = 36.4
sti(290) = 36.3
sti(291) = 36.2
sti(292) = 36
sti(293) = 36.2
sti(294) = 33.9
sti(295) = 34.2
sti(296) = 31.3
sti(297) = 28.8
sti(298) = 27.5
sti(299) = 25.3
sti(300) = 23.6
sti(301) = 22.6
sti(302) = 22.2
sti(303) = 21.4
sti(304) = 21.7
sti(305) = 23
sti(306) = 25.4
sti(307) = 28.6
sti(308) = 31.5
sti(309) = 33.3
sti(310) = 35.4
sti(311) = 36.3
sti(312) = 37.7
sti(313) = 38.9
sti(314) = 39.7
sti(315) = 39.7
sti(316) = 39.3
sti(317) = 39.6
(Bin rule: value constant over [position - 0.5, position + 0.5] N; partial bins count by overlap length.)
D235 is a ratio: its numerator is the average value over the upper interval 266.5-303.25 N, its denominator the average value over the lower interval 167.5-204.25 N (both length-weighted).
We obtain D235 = 1.02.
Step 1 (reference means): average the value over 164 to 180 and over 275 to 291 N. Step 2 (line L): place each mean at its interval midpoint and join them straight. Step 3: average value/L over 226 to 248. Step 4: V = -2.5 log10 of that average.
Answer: 0.12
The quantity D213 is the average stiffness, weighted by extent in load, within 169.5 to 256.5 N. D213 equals 33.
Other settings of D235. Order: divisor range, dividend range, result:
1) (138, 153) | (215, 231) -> 0.79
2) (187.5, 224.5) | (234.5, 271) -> 1.09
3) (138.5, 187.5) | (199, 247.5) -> 0.87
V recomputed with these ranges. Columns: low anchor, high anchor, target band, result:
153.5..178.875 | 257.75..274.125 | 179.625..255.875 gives 0.099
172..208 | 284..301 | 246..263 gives -0.077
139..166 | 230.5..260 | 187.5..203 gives 0.098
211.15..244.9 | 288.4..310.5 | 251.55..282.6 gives -0.186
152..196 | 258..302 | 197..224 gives 0.112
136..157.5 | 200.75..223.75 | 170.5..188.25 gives 0.051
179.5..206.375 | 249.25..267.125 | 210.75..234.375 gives 0.107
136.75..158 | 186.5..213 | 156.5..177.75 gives 0.025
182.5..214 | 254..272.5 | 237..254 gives 0.017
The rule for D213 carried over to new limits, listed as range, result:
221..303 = 34.1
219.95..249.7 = 32.4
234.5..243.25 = 32.6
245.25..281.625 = 36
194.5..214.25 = 32.3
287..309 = 29.8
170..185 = 34.1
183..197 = 33.5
